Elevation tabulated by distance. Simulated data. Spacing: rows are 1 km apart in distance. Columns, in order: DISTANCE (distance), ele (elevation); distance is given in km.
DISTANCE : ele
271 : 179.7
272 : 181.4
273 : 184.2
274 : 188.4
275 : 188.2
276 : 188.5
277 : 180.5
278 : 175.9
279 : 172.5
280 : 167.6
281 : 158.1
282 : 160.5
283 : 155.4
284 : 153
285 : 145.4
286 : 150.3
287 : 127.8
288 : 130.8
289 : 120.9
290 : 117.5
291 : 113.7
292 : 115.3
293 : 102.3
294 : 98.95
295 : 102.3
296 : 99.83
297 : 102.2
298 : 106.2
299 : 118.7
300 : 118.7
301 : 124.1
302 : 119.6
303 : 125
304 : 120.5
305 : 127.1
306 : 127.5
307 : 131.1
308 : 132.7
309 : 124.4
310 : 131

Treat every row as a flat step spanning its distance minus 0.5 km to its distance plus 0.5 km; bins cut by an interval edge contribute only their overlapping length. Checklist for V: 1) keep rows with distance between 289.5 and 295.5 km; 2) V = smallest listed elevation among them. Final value 98.95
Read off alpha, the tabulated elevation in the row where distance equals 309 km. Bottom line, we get 124.4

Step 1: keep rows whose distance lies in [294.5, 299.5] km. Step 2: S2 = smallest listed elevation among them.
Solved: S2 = 99.83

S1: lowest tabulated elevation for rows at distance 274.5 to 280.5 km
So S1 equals 167.6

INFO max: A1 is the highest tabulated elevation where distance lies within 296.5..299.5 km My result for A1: 118.7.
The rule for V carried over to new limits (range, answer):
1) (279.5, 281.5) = 158.1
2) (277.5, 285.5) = 145.4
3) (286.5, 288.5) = 127.8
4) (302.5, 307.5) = 120.5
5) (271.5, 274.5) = 181.4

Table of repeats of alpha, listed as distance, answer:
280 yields 167.6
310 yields 131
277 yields 180.5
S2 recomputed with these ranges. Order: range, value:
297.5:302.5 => 106.2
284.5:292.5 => 113.7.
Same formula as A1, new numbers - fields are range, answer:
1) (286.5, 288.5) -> 130.8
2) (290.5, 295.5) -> 115.3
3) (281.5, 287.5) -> 160.5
